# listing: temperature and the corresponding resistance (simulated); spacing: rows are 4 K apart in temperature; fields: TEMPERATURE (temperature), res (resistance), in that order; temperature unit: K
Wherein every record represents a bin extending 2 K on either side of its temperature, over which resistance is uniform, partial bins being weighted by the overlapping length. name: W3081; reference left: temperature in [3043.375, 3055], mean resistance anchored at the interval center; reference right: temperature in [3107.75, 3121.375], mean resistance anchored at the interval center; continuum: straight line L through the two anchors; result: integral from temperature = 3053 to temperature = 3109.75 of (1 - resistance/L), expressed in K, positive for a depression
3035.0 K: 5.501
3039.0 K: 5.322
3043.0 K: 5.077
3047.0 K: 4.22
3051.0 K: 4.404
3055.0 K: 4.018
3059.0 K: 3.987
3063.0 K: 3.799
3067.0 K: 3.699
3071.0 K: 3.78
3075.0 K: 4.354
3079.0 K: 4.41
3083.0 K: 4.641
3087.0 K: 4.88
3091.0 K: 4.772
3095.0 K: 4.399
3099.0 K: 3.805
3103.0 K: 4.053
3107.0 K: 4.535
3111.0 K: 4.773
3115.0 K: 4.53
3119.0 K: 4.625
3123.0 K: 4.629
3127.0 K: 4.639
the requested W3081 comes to 3.40 K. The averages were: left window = 4.37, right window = 4.63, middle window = 4.23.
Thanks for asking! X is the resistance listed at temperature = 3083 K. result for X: 4.641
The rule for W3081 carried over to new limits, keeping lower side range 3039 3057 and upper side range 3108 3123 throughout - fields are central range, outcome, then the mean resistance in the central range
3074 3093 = -0.2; 4.62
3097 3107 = 1.2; 4.05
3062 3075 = 2.0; 3.85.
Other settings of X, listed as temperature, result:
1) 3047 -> 4.22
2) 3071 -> 3.78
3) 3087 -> 4.88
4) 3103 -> 4.053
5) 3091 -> 4.772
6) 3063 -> 3.799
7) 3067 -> 3.699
